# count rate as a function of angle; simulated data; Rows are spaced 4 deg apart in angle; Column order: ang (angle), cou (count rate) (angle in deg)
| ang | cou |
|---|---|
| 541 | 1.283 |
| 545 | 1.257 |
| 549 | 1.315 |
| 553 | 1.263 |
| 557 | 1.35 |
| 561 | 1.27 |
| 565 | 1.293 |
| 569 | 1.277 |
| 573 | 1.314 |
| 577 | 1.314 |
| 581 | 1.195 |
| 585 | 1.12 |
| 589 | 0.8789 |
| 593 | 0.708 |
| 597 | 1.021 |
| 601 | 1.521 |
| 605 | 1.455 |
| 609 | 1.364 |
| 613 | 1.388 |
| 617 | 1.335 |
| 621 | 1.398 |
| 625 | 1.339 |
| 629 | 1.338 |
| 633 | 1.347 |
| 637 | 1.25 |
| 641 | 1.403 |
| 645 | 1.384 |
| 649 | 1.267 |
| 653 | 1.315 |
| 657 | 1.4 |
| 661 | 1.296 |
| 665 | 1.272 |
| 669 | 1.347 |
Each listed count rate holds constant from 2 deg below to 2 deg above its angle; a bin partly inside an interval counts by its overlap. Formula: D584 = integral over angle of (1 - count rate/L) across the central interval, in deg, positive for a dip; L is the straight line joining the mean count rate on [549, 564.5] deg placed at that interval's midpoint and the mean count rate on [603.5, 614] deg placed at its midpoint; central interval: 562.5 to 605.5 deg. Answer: 5.3 deg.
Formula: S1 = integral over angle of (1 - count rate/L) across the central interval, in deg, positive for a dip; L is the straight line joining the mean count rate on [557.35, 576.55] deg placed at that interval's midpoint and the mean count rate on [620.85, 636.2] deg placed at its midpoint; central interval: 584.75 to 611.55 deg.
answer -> 3.3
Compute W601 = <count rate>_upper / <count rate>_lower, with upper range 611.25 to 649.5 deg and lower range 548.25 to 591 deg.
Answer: 1.1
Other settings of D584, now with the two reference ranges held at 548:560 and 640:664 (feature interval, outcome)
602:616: -0.9 deg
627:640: 0.1 deg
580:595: 4.1 deg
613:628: -0.4 deg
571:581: 0.2 deg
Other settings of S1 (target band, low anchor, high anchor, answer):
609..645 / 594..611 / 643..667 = -1.11 deg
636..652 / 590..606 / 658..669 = -0.94 deg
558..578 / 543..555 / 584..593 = -3.47 deg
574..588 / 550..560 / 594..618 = 1.27 deg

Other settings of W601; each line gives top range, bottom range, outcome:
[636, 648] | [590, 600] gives 1.45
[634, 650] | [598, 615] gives 0.95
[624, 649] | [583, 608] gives 1.19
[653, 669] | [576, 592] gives 1.22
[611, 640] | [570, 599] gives 1.24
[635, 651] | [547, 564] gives 1.02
